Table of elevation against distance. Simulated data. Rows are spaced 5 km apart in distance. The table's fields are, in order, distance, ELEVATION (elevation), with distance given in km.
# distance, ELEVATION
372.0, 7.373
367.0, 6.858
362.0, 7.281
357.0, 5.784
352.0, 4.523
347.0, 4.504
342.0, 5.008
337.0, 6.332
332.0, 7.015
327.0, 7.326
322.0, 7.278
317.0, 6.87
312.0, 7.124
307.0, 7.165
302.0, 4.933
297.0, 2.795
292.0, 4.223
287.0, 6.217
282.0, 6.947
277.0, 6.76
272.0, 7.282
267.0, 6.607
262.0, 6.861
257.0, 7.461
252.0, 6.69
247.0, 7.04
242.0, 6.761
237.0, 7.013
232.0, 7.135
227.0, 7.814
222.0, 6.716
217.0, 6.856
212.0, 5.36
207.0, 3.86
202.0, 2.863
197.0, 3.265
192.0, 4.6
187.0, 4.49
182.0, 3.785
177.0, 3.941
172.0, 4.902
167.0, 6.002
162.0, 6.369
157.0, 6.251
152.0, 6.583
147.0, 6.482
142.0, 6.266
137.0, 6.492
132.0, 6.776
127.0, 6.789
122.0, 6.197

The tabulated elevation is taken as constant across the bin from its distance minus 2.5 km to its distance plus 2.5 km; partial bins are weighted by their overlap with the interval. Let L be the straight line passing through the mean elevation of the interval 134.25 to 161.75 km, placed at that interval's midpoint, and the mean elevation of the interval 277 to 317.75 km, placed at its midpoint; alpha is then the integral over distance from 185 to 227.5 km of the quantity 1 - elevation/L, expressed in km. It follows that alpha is 8.2 km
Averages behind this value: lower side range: 6.41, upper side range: 5.8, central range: 4.97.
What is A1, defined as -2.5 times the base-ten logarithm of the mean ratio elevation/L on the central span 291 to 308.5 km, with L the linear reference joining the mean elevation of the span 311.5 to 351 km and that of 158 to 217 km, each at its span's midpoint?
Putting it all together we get 0.26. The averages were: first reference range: 4.64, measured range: 4.69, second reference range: 6.32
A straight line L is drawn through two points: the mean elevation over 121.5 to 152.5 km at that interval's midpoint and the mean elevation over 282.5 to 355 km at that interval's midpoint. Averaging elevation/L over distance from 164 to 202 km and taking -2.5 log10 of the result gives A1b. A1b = 0.41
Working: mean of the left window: 6.53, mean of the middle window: 4.35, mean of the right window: 5.84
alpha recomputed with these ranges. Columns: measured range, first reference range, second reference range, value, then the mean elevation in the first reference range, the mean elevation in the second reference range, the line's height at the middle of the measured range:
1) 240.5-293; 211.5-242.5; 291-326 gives -2.2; 6.9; 5.9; 6.42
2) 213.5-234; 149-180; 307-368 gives -4.0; 5.66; 6.35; 5.89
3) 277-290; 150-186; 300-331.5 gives -0.1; 5.35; 6.83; 6.5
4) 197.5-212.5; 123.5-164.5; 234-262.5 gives 6.7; 6.49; 6.98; 6.78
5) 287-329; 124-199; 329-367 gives -1.1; 5.55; 5.87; 5.8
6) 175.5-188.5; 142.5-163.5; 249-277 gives 5.0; 6.41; 6.96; 6.55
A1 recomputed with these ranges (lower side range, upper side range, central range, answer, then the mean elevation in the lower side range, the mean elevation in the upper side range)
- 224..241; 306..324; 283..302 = 0.46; 7.25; 7.1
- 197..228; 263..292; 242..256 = -0.15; 5.28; 6.55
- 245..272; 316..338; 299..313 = 0.13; 6.96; 7.01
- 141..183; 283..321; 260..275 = -0.21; 5.66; 5.74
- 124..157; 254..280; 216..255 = -0.02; 6.54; 6.99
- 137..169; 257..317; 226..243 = -0.15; 6.34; 6.17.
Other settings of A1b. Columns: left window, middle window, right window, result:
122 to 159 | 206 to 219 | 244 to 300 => 0.16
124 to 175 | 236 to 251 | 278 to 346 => -0.12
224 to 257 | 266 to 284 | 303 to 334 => 0.02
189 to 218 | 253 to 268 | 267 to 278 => -0.08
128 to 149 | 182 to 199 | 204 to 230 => 0.46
